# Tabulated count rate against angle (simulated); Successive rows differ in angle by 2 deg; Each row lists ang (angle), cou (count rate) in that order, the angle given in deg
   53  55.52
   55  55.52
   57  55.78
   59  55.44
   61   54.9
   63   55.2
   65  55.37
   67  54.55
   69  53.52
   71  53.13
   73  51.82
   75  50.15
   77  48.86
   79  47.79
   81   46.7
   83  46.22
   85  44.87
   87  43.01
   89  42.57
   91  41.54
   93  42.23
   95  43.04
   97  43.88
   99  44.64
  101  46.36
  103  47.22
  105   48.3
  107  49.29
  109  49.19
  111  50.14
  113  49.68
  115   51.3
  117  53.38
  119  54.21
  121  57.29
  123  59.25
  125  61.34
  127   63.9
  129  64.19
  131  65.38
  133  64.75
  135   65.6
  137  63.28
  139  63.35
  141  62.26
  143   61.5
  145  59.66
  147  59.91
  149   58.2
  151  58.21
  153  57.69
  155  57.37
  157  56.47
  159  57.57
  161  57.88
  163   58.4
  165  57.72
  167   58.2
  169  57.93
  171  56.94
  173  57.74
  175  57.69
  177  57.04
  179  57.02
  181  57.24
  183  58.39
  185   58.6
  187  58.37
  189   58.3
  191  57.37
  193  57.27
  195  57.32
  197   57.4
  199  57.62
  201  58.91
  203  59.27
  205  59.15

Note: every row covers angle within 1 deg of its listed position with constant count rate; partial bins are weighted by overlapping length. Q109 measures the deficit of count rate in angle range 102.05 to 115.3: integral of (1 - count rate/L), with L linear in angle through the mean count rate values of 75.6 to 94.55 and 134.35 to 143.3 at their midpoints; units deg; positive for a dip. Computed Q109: 0.9 deg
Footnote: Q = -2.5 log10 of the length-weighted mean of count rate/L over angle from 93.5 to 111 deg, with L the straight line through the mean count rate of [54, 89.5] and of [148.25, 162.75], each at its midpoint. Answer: 0.15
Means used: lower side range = 51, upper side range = 57.7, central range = 46.6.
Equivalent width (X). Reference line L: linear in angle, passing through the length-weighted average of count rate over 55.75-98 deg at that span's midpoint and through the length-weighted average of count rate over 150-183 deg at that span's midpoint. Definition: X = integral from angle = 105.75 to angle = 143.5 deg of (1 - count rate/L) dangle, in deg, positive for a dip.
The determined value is -3.21 deg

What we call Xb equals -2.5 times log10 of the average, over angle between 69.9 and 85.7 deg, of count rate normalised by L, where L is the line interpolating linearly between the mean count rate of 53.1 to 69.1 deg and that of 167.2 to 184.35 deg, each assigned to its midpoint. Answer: 0.140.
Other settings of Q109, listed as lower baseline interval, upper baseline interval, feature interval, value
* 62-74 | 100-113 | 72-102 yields 3.3 deg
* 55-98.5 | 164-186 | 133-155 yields -2.4 deg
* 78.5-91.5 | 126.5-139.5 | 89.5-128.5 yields 3.1 deg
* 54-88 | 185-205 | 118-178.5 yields -4.6 deg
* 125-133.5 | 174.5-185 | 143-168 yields 1.0 deg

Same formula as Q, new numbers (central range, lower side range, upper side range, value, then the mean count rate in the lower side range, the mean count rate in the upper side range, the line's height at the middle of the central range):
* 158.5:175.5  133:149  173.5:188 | 0.03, 62.1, 57.8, 59.3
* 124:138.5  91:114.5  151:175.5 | -0.23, 46.6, 57.7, 51.8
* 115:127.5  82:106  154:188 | -0.17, 44.5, 57.7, 49.2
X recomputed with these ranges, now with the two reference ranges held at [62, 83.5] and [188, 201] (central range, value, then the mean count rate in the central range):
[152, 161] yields -0.27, 57.3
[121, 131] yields -1.46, 62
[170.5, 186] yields -0.22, 57.6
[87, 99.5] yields 2.26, 42.9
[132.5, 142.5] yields -1.65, 63.7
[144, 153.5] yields -0.60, 58.8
